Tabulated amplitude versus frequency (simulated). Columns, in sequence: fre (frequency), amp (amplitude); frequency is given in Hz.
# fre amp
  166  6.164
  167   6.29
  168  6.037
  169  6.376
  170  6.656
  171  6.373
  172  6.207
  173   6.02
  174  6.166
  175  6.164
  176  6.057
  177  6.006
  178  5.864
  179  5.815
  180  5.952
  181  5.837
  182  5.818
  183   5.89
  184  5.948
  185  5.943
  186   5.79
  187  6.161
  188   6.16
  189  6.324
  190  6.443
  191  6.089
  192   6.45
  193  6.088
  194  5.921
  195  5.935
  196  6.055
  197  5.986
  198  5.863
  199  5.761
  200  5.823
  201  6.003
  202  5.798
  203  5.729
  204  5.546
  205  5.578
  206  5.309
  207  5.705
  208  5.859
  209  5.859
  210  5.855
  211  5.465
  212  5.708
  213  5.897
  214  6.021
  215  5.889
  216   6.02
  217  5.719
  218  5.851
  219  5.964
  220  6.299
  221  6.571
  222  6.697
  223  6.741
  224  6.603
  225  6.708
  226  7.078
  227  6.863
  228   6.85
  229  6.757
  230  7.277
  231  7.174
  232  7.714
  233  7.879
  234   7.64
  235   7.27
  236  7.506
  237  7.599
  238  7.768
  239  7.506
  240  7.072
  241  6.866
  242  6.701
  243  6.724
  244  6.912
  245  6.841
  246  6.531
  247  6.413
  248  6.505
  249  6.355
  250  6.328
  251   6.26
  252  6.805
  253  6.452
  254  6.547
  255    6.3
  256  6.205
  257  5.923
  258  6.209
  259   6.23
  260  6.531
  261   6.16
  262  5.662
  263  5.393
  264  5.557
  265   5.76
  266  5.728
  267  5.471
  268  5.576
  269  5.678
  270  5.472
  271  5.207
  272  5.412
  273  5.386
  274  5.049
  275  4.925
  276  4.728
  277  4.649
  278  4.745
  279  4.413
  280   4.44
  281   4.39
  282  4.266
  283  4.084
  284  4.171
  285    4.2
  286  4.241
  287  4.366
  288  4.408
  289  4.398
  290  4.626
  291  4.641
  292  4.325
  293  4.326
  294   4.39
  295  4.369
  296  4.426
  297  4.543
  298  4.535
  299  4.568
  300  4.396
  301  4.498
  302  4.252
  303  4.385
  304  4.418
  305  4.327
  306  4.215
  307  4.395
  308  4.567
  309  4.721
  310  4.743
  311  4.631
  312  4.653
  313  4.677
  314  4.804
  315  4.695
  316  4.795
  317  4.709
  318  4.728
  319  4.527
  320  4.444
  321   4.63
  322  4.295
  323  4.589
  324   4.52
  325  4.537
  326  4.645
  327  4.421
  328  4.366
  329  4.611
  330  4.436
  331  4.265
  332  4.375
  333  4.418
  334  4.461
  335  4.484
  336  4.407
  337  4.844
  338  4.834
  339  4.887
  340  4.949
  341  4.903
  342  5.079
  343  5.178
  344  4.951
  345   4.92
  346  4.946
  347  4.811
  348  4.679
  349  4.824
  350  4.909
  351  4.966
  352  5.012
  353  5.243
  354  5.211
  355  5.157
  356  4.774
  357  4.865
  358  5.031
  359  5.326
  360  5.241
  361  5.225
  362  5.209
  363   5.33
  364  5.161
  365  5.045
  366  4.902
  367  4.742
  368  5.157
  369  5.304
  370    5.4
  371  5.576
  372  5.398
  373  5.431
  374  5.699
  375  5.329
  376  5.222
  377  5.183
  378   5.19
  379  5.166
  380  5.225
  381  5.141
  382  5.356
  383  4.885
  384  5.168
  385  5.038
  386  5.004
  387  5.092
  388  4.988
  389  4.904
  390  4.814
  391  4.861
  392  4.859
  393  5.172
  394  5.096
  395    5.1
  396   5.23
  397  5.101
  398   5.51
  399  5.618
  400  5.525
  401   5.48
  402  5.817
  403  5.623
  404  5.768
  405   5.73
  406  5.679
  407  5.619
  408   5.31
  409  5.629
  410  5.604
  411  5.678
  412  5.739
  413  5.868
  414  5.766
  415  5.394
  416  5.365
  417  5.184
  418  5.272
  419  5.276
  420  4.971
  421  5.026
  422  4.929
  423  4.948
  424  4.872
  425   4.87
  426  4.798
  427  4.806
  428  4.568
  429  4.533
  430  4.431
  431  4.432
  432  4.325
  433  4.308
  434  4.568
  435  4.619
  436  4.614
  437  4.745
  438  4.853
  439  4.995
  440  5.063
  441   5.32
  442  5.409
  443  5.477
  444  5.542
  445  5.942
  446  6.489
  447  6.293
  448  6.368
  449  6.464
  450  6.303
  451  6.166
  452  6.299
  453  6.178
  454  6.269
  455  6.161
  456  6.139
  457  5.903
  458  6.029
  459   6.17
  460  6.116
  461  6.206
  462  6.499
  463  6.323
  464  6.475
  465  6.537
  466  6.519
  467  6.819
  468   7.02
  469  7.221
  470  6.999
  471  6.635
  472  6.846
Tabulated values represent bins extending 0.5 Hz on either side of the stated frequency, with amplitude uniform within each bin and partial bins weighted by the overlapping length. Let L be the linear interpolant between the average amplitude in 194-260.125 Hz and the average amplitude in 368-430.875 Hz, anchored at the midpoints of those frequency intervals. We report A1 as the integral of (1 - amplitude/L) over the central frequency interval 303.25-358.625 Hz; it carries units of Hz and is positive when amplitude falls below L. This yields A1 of 9.8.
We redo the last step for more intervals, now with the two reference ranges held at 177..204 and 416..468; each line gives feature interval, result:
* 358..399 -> 3.4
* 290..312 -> 5.0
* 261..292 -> 4.8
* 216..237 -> -3.4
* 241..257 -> -1.8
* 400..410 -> 0.0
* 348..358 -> 1.2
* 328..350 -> 3.8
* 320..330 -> 2.1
